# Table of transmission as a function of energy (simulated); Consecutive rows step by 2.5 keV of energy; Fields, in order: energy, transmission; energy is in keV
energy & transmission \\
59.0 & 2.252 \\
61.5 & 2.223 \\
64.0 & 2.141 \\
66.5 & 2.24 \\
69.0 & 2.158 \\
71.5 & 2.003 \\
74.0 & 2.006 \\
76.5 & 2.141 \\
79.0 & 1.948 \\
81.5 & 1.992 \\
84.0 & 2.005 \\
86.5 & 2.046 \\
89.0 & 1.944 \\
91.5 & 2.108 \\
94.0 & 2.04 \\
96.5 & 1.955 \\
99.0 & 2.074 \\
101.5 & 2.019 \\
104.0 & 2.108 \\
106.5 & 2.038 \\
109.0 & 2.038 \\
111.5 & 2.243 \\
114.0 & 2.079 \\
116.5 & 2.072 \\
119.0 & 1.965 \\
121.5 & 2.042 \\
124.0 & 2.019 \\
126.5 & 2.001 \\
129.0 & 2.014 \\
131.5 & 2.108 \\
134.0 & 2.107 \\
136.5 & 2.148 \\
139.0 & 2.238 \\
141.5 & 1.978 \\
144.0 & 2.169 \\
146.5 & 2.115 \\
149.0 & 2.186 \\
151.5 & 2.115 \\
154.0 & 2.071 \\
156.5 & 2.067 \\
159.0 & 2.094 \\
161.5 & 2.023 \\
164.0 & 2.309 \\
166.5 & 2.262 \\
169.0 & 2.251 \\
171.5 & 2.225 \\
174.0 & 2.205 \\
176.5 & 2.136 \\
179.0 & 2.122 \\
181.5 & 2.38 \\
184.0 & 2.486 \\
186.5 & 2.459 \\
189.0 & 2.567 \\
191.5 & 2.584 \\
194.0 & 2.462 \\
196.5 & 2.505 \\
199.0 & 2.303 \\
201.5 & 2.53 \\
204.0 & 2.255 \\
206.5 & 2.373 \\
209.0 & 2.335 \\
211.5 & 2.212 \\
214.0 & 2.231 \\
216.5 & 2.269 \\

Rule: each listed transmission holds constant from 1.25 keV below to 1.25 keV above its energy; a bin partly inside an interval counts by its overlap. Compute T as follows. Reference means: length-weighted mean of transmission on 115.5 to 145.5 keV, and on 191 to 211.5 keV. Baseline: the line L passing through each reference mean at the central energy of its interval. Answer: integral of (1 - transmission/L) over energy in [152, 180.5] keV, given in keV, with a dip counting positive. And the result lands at 0.97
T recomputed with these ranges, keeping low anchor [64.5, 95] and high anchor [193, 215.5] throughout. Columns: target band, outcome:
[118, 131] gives 0.9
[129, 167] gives 1.6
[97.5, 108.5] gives 0.3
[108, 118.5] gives 0.2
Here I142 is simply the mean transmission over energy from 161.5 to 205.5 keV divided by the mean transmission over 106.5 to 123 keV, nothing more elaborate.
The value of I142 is 1.13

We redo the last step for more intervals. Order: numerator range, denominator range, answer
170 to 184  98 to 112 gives 1.08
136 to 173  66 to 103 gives 1.05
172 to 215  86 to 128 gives 1.15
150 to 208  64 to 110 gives 1.12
